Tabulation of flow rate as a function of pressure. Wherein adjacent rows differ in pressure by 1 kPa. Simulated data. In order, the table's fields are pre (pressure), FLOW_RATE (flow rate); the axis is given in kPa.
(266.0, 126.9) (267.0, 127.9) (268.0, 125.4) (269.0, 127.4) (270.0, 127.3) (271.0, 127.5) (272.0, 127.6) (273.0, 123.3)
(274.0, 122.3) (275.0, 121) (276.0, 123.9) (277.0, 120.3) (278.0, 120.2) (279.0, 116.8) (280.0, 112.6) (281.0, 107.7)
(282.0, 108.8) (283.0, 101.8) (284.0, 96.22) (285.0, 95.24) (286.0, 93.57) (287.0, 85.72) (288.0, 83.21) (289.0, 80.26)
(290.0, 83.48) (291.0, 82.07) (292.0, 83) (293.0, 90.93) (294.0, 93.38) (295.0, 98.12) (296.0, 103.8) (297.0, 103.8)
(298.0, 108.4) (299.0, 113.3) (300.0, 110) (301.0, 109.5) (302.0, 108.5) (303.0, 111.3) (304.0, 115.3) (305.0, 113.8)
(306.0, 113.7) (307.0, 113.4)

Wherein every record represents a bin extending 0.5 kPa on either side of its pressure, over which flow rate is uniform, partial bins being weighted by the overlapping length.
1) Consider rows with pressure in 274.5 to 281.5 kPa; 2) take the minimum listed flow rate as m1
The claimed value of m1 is 107.7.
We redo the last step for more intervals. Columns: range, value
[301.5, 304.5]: 108.5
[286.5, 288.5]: 83.21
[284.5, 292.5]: 80.26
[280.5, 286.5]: 93.57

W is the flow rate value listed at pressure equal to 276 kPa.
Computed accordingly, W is 123.9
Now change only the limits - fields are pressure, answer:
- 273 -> 123.3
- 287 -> 85.72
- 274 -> 122.3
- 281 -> 107.7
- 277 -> 120.3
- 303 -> 111.3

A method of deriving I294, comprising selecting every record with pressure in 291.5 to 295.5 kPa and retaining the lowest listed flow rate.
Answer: 83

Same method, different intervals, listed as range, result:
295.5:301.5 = 103.8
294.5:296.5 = 98.12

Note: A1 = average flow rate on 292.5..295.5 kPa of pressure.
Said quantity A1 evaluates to 94.1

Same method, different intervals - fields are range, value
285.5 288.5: 87.5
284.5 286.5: 94.4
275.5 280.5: 119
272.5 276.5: 123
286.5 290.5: 83.2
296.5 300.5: 109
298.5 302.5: 110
